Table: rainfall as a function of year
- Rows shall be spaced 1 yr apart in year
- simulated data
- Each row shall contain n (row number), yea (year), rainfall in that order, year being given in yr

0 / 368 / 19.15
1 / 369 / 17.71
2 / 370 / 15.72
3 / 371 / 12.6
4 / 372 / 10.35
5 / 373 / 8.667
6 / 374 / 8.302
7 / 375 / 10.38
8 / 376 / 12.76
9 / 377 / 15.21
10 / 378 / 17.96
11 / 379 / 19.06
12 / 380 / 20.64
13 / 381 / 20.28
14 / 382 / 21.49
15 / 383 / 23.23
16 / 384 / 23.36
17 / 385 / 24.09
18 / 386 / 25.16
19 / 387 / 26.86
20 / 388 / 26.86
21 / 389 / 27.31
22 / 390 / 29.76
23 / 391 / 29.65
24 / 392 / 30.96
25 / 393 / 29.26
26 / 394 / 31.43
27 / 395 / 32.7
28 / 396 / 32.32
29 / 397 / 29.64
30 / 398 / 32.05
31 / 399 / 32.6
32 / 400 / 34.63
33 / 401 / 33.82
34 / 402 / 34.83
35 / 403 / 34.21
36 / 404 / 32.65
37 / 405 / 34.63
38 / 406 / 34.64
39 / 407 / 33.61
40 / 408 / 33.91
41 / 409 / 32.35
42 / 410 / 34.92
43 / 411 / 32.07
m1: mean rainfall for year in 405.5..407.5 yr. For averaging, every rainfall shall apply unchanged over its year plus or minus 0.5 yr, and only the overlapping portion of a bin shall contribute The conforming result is 34.1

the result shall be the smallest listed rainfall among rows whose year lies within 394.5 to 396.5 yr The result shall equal 32.32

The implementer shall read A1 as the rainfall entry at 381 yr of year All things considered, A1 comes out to 20.28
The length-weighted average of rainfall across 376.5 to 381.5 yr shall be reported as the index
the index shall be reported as 18.6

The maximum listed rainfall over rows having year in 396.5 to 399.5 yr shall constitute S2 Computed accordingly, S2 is 32.6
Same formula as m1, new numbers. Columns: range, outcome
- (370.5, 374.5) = 9.98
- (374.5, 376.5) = 11.6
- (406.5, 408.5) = 33.8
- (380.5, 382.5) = 20.9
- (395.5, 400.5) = 32.2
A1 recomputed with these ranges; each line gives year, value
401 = 33.82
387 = 26.86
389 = 27.31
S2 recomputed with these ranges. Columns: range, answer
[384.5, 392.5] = 30.96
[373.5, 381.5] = 20.64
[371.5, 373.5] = 10.35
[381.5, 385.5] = 24.09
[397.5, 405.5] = 34.83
